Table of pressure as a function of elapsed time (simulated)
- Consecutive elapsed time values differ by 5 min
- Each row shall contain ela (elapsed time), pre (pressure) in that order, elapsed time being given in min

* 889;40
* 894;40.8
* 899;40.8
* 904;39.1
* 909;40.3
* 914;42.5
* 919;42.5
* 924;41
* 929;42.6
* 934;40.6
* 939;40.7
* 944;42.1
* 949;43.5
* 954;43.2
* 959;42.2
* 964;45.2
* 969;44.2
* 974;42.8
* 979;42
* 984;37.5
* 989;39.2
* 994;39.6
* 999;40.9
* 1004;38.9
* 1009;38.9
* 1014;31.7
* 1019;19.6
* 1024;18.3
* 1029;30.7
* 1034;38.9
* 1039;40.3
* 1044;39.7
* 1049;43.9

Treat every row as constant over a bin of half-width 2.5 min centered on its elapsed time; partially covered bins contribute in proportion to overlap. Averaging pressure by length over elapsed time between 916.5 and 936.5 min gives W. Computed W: 41.7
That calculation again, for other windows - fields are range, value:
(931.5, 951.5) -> 41.7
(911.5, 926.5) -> 42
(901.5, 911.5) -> 39.7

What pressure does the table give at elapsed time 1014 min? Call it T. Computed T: 31.7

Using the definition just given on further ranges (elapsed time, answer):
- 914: 42.5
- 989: 39.2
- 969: 44.2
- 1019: 19.6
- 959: 42.2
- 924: 41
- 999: 40.9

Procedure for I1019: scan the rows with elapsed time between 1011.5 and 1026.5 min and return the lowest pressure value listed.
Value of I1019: 18.3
